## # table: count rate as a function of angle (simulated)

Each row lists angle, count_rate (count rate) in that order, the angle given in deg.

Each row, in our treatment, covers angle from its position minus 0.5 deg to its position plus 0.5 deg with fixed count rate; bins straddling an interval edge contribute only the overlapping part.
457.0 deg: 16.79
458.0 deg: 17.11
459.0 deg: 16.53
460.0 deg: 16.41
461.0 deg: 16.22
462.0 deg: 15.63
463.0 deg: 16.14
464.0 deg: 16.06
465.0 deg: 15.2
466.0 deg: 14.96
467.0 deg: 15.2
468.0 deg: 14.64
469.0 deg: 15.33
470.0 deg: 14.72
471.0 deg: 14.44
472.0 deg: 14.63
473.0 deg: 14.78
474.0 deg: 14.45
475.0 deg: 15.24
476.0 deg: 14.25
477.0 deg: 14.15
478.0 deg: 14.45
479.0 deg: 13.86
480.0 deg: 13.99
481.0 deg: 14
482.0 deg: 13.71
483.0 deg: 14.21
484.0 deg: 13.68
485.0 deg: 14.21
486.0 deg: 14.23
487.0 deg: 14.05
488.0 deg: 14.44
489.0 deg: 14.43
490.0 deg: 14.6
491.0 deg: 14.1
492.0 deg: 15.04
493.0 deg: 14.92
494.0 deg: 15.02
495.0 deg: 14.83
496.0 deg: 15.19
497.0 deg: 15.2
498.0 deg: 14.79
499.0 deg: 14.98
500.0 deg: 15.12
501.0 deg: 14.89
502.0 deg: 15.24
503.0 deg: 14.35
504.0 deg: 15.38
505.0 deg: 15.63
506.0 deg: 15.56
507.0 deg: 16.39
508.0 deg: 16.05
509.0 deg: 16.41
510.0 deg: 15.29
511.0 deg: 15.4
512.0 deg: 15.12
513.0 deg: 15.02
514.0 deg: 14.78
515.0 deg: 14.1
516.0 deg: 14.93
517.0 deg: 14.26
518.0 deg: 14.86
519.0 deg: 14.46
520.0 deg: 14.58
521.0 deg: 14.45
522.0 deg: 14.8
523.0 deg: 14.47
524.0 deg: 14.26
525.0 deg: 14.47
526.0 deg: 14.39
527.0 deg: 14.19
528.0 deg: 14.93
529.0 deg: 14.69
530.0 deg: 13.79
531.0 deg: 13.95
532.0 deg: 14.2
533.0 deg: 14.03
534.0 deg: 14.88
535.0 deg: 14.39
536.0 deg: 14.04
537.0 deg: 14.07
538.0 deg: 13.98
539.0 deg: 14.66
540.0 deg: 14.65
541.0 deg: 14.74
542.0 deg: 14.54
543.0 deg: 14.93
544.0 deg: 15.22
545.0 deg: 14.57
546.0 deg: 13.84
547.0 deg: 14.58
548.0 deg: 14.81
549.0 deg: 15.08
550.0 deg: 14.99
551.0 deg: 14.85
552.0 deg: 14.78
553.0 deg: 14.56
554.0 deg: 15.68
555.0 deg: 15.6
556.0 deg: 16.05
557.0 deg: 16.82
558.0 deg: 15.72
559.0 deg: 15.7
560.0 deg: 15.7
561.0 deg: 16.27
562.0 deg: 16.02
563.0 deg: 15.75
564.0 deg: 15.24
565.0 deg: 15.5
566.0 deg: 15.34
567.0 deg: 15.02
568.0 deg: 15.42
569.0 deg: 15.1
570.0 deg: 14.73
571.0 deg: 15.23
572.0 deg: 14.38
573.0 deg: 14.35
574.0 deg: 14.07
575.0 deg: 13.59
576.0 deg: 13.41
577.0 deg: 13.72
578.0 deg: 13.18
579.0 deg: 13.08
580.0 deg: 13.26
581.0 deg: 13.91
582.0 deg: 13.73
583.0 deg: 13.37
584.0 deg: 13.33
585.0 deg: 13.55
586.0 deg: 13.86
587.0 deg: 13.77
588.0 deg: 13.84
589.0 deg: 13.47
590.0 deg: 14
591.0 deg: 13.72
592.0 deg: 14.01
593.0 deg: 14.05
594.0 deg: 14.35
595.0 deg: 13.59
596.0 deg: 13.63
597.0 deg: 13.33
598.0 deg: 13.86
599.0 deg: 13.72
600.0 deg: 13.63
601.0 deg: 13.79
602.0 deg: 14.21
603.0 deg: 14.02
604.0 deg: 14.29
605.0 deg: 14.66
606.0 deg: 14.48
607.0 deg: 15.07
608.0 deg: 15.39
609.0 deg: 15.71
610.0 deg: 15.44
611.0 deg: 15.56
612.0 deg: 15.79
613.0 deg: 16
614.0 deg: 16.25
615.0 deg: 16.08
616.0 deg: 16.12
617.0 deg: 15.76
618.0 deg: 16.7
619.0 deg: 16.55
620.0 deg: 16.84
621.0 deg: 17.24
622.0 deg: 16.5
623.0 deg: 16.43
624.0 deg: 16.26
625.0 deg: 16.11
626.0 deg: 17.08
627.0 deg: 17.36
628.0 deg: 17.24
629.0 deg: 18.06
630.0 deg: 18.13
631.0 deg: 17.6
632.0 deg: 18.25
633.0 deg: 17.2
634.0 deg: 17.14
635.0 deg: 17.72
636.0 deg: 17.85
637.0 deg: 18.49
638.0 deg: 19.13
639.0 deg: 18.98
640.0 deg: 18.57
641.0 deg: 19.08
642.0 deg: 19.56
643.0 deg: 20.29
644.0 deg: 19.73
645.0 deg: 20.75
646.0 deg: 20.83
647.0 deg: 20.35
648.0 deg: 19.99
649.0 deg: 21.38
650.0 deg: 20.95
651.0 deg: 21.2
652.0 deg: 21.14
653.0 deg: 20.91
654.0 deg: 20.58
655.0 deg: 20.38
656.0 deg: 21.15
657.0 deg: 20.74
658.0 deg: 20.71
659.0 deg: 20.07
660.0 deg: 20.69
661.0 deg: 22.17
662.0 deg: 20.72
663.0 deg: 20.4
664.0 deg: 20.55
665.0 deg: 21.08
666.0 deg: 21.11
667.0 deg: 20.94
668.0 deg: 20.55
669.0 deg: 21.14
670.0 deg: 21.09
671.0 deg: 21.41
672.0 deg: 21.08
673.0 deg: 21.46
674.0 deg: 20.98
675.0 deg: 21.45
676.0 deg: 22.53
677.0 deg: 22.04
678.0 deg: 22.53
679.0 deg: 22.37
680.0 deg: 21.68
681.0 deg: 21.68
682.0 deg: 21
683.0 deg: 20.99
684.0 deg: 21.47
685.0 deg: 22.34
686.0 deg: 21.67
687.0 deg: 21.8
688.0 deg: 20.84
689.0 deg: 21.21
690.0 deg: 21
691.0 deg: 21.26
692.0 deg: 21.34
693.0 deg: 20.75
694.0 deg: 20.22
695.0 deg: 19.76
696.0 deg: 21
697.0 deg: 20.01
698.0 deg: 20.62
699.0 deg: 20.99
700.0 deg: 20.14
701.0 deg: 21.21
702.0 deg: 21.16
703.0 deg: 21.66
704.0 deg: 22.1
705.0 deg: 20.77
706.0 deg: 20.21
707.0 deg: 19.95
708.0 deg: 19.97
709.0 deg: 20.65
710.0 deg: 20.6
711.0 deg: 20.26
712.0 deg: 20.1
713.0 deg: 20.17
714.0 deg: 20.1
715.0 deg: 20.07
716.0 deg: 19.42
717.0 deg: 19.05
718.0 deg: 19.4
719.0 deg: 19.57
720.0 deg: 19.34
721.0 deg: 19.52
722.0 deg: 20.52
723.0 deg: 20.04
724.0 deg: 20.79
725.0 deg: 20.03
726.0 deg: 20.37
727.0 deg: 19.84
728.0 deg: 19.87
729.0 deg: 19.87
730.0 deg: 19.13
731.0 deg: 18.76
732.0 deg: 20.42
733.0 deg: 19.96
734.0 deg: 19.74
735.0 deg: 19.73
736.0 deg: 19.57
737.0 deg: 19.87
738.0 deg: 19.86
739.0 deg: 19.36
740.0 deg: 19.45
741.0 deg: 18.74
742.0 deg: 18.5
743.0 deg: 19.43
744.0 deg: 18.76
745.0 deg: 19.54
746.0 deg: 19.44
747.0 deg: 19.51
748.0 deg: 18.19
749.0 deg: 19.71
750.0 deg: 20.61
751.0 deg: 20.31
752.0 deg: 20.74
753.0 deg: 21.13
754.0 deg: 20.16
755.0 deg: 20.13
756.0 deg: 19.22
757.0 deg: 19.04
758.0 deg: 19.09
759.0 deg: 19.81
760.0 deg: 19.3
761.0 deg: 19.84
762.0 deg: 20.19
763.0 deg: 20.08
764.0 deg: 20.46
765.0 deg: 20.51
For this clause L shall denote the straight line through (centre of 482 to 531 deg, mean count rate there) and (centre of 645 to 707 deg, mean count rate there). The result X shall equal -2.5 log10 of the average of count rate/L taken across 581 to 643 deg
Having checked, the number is 0.189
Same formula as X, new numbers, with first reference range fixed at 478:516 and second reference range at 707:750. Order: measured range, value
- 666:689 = -0.155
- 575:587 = 0.223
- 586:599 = 0.216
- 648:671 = -0.146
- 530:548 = 0.092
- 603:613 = 0.136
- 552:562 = 0.023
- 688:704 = -0.100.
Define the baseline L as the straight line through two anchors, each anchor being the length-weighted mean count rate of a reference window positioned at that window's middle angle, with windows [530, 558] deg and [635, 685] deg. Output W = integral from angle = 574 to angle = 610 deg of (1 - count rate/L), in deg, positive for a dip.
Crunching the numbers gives 6.9 deg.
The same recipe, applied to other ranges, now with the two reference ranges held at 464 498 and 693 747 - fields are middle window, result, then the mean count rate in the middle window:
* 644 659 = -1.9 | 20.7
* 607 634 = 1.8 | 16.6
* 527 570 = 3.1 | 15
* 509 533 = 1.3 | 14.6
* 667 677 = -1.3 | 21.3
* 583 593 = 1.9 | 13.7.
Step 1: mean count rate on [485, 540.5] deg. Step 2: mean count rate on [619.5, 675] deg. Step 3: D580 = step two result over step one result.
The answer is 1.33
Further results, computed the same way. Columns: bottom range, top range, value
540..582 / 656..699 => 1.42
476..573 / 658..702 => 1.43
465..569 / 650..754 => 1.38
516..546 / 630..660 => 1.36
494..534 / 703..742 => 1.34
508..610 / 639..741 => 1.41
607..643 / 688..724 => 1.19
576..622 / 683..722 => 1.42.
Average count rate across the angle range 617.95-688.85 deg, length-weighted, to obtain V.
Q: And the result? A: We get 19.9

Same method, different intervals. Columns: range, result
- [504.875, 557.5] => 14.8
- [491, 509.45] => 15.2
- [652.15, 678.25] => 21.1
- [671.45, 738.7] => 20.6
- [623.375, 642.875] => 17.9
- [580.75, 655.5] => 16.6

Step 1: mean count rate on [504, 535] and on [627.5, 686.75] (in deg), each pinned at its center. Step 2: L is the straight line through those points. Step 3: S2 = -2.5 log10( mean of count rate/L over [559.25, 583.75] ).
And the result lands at 0.16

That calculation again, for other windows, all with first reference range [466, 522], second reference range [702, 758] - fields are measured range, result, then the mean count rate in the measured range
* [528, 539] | 0.10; 14.3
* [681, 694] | -0.13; 21.3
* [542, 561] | 0.06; 15.2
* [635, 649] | -0.09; 19.5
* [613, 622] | 0.07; 16.4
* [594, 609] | 0.20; 14.2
